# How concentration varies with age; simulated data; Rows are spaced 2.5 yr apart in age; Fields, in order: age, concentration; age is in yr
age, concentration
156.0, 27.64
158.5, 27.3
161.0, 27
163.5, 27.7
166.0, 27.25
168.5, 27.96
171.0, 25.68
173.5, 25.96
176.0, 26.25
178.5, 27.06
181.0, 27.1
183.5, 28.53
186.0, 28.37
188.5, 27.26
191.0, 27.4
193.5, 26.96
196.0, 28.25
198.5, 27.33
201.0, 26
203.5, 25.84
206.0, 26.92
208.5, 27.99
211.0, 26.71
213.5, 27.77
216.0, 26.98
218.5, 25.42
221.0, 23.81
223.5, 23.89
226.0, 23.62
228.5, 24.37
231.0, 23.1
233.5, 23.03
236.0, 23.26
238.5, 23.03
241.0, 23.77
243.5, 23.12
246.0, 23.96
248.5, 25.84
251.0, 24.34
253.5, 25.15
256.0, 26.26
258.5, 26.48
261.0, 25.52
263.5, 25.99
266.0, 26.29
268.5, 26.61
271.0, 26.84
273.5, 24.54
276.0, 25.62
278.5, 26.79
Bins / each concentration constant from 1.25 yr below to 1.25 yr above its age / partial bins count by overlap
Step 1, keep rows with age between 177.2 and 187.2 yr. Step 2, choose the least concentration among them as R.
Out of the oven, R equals 27.06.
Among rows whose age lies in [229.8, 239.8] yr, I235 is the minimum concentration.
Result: 23.03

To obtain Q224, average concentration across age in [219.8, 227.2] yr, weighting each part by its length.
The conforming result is 23.8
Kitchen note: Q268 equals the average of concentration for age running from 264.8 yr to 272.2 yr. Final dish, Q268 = 26.6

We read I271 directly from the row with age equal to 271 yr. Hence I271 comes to 26.84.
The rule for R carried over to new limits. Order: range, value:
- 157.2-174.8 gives 25.68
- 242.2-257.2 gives 23.12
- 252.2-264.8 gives 25.15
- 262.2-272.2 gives 25.99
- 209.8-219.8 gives 25.42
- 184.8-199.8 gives 26.96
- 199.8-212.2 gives 25.84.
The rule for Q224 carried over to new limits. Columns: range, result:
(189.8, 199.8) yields 27.5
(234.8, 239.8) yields 23.2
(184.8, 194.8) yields 27.5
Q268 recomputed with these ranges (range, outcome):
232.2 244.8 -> 23.2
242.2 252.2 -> 24.3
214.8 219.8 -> 26.2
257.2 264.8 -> 26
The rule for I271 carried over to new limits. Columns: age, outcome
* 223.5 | 23.89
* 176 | 26.25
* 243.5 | 23.12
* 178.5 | 27.06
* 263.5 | 25.99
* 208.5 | 27.99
